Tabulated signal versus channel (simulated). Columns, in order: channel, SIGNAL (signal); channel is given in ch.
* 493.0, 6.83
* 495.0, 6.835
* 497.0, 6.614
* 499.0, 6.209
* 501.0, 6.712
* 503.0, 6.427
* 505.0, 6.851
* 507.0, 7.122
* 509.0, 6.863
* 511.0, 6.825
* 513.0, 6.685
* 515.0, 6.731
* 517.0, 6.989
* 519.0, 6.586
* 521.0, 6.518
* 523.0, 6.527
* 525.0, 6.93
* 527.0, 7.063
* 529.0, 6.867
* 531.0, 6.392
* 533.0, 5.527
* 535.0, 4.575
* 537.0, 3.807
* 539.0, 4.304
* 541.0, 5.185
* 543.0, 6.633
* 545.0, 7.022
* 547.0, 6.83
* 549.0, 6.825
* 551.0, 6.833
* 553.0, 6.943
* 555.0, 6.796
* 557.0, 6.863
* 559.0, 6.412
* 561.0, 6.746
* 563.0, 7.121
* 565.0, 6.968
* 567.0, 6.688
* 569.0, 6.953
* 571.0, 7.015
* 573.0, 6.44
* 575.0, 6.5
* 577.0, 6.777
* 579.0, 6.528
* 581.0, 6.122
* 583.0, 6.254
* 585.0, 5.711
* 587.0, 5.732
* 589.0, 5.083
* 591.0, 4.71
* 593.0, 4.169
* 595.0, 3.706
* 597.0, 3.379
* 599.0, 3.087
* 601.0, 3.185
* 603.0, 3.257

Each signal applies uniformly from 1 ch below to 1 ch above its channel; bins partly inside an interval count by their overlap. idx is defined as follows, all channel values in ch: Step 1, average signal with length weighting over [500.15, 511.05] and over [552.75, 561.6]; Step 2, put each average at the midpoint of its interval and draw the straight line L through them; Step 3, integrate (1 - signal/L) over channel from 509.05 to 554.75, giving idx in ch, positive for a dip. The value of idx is 3.02 ch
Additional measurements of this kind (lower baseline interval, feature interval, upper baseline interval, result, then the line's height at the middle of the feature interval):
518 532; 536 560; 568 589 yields 1.2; 6.54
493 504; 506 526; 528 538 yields -2.6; 6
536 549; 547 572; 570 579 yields -2.5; 6.22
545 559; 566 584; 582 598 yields -3.1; 5.63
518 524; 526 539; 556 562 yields 1.9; 6.58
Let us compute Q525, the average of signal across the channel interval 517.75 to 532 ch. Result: 6.7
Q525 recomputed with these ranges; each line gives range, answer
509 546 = 6.19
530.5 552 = 5.8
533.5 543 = 4.75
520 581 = 6.41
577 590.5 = 5.93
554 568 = 6.8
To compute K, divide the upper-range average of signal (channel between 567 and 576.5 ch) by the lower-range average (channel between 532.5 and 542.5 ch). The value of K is 1.4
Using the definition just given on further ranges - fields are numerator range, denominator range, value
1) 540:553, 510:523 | 0.98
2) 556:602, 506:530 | 0.84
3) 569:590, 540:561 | 0.94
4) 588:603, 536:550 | 0.67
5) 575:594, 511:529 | 0.85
